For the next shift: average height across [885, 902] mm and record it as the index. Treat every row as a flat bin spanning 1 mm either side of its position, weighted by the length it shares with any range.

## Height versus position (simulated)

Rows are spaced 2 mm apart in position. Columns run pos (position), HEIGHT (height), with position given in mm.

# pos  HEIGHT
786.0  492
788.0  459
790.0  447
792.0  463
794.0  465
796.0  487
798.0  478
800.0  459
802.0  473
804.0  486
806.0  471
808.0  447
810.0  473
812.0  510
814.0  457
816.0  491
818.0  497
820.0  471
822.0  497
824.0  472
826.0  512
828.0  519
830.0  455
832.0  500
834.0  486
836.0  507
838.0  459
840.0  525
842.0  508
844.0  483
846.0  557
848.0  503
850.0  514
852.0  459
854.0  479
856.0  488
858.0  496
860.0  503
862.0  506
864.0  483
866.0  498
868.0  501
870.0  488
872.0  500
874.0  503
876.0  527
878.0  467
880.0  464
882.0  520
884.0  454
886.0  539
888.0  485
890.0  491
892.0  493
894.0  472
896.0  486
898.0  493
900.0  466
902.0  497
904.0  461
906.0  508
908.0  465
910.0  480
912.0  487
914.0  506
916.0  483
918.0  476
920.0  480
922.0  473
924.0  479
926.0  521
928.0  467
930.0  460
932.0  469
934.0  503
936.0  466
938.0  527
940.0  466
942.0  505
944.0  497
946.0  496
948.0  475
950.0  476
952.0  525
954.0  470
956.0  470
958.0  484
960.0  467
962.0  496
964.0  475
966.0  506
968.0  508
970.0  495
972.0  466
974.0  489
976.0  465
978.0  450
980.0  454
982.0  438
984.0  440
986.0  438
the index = 491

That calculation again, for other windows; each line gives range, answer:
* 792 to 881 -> 489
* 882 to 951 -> 486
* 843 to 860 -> 498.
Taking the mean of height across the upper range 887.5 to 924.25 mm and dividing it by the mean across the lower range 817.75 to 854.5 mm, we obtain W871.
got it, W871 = 0.98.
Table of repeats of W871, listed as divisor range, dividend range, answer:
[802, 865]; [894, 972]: 0.99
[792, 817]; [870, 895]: 1.04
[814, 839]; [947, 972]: 1.00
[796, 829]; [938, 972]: 1.01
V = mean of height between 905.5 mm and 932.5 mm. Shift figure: 482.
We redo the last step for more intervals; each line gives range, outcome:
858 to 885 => 493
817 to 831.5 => 489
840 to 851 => 514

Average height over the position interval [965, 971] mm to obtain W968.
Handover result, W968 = 503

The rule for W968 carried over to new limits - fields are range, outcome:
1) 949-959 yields 485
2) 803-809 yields 468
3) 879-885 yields 479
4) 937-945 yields 499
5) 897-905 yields 479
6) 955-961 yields 474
